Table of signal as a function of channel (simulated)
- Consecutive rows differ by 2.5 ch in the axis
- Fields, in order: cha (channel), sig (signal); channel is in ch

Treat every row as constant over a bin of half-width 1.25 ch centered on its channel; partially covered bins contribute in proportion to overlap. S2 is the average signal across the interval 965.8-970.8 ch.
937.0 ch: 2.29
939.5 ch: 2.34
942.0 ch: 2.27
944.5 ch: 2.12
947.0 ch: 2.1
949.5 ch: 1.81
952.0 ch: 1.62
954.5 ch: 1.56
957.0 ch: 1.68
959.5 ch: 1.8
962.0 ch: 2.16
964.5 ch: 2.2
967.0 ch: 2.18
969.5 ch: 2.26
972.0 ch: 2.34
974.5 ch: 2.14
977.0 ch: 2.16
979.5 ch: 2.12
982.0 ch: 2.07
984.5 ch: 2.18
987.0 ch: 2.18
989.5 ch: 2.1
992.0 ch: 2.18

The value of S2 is 2.22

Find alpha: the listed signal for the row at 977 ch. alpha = 2.16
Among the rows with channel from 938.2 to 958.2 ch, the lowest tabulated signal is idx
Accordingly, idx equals 1.56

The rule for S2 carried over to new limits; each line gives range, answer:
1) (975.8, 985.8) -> 2.13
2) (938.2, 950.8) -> 2.13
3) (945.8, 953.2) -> 1.84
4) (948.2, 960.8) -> 1.7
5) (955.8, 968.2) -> 2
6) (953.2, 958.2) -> 1.62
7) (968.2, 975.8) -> 2.25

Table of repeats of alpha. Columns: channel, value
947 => 2.1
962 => 2.16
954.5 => 1.56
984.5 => 2.18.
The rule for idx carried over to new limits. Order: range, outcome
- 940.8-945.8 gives 2.12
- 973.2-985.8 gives 2.07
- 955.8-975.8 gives 1.68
